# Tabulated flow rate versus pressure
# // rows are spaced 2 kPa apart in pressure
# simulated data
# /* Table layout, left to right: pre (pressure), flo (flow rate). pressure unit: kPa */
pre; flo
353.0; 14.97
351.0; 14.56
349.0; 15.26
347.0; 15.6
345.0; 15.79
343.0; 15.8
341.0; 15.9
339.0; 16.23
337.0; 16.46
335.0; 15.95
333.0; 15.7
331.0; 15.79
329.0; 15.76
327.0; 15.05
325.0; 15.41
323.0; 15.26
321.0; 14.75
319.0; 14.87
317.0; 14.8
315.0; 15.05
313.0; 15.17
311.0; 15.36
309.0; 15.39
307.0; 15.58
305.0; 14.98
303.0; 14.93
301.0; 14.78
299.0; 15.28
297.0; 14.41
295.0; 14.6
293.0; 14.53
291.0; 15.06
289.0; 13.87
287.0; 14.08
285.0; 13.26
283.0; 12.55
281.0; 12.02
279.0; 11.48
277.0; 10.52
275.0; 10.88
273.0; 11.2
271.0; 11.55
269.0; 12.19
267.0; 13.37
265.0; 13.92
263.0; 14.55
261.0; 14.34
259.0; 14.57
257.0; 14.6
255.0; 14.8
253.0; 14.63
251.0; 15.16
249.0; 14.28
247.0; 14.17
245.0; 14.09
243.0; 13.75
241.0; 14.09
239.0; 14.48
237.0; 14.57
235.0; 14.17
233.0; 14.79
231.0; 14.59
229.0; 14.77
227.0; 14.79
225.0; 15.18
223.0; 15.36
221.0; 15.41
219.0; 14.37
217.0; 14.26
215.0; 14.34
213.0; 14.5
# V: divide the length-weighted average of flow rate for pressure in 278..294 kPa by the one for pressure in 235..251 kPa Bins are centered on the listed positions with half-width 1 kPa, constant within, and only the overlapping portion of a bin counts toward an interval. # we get 0.94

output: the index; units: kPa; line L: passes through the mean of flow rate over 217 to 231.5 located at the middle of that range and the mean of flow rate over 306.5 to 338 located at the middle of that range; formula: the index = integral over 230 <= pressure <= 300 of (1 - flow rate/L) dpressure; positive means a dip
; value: 6.4 kPa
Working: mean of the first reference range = 14.9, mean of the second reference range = 15.4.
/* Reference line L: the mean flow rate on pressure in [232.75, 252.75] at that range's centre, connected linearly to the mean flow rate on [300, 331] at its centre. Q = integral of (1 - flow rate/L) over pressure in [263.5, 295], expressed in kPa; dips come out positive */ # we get 4.21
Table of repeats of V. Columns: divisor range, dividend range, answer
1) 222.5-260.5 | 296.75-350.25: 1.06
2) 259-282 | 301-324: 1.21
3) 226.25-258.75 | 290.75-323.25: 1.03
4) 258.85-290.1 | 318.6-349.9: 1.23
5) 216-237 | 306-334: 1.04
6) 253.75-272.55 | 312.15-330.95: 1.11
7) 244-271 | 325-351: 1.11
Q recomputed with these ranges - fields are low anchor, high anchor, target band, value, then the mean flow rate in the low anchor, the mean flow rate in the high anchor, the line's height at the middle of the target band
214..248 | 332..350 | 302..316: 0.24 kPa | 14.5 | 15.9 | 15.5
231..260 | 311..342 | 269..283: 3.21 kPa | 14.4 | 15.5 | 14.8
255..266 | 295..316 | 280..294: 1.12 kPa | 14.4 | 15.1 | 14.8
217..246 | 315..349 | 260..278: 2.94 kPa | 14.6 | 15.5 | 14.9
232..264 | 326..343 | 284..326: 1.48 kPa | 14.4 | 15.9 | 15.4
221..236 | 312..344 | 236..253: 0.69 kPa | 14.8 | 15.5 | 15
